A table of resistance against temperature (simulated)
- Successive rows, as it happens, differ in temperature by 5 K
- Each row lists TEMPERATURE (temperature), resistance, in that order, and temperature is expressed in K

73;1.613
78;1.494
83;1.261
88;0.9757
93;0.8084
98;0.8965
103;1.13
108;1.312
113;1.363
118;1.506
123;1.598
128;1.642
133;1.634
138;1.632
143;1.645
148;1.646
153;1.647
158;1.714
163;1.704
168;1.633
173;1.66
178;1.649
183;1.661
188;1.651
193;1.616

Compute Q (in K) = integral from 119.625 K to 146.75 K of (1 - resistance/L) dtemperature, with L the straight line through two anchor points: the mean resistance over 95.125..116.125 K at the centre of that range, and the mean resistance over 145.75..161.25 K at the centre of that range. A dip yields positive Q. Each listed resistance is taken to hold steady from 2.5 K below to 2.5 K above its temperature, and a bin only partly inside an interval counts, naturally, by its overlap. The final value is -3.1 K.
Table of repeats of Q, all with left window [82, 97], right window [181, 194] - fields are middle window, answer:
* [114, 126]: -3.5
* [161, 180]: -1.6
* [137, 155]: -3.7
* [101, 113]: -1.7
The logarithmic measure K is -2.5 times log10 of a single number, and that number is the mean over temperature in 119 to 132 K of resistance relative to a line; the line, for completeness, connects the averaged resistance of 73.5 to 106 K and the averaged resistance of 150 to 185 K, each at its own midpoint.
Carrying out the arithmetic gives -0.169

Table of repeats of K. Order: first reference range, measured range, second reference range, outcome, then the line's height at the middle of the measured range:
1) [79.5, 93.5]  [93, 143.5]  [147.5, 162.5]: -0.022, 1.36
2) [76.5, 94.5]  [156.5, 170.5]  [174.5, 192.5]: -0.093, 1.54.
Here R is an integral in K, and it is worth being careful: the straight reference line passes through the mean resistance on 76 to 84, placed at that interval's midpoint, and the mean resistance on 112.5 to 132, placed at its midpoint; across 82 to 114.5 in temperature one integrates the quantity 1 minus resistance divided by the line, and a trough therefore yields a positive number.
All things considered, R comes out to 8.3 K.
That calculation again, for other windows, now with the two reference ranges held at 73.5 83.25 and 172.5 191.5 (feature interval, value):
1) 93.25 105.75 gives 4.3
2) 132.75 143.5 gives -0.5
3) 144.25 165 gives -1.0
